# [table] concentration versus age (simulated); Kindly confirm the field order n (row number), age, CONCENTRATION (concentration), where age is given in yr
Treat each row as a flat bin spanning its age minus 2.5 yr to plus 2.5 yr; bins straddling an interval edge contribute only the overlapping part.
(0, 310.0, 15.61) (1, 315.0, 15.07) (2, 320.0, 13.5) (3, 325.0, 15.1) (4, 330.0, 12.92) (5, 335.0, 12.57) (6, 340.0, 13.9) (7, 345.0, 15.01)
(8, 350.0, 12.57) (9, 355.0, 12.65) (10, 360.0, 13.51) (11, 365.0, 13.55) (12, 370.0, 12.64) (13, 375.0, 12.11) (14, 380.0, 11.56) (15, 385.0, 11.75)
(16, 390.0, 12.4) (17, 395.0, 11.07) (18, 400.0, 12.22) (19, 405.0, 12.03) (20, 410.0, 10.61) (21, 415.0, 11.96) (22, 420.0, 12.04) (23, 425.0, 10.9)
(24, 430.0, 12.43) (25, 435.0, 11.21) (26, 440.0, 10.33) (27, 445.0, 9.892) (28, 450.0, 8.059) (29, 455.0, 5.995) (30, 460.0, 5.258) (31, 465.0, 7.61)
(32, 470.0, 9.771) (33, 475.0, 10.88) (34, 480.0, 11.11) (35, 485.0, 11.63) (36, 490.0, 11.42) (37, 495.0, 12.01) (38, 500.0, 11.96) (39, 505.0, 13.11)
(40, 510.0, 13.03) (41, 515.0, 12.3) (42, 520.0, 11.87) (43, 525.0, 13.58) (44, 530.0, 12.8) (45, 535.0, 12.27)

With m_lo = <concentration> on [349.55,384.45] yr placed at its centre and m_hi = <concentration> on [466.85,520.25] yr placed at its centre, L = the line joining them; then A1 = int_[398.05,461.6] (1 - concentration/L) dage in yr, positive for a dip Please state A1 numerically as 9.9 yr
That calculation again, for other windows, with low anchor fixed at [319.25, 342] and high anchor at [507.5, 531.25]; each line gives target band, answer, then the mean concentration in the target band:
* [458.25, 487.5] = 7.8 yr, 9.48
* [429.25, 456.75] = 7.4 yr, 9.58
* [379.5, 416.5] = 4.4 yr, 11.7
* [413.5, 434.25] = 2.2 yr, 11.8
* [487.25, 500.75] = 1.1 yr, 11.8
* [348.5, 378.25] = 1.4 yr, 12.8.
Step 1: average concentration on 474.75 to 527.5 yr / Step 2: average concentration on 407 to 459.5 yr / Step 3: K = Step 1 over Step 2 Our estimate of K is 1.19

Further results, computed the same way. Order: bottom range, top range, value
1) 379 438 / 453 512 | 0.88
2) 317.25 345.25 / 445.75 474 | 0.56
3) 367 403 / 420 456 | 0.85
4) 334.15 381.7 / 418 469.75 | 0.72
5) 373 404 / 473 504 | 0.98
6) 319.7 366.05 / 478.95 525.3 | 0.90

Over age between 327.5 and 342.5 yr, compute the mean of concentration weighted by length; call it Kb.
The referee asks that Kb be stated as 13.1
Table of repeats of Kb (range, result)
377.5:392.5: 11.9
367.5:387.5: 12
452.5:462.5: 5.63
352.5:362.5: 13.1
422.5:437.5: 11.5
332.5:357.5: 13.3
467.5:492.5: 11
